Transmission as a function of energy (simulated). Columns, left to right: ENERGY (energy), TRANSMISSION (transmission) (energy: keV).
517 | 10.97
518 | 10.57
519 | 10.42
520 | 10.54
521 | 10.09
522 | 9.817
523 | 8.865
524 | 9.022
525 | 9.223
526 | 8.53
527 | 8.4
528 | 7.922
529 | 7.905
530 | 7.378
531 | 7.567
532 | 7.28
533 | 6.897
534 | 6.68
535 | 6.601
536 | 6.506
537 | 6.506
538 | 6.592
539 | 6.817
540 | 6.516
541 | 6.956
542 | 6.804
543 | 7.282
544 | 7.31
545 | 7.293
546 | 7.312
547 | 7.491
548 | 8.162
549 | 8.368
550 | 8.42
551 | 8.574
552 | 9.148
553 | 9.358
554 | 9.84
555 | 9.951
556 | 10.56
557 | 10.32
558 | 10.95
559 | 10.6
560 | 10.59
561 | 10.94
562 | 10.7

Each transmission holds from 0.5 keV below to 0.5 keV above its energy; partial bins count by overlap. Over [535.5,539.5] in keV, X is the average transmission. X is 6.61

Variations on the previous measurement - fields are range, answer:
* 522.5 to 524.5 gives 8.94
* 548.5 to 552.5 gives 8.63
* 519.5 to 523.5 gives 9.83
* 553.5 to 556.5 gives 10.1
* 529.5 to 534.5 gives 7.16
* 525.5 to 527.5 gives 8.46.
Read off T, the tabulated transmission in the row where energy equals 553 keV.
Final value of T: 9.358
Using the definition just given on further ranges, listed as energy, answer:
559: 10.6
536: 6.506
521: 10.09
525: 9.223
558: 10.95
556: 10.56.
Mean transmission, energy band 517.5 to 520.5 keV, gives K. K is 10.5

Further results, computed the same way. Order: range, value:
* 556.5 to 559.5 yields 10.6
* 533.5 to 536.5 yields 6.6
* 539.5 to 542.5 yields 6.76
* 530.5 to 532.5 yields 7.42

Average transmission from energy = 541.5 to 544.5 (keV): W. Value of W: 7.13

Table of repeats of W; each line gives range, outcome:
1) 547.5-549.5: 8.27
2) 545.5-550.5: 7.95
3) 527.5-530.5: 7.74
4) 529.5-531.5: 7.47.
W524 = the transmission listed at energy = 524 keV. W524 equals 9.022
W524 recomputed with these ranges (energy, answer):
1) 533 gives 6.897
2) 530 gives 7.378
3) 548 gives 8.162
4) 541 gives 6.956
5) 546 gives 7.312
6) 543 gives 7.282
